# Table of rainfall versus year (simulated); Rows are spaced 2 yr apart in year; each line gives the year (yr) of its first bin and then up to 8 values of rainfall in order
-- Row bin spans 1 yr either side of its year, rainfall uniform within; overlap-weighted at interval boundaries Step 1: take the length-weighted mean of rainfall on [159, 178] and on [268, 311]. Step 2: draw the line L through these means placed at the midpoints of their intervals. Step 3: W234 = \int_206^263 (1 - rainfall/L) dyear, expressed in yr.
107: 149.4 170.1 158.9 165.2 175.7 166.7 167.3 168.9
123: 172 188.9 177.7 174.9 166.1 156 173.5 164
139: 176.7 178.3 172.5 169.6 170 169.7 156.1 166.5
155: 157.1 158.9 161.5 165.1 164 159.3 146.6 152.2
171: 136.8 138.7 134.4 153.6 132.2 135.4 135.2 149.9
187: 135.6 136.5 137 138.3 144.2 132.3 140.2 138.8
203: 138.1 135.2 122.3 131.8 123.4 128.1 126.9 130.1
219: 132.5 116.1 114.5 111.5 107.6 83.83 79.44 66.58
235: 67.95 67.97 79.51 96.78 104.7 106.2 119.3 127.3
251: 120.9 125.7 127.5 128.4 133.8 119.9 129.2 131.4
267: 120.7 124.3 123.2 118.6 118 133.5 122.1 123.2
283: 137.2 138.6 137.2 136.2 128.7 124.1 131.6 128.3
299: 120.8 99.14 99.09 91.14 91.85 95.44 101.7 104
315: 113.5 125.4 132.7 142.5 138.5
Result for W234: 9.6 yr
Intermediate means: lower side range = 151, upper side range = 120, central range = 111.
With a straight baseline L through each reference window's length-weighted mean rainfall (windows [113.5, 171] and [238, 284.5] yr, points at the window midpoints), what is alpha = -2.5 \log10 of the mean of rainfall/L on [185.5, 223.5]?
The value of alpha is 0.083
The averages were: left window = 166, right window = 121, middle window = 132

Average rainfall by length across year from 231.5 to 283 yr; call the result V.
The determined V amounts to 114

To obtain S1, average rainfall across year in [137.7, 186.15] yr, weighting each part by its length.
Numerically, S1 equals 156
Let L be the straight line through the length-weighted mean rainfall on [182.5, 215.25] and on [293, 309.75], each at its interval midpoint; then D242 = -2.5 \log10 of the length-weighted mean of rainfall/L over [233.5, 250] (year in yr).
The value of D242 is 0.28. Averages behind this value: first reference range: 135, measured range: 95.3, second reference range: 108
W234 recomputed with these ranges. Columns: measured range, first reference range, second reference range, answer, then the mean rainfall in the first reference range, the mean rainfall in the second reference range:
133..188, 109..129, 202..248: -3.46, 171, 108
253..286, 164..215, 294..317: -2.74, 138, 108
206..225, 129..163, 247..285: 2.48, 167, 126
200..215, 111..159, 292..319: 1.38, 169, 111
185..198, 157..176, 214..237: -0.79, 151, 102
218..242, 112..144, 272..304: 8.17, 172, 125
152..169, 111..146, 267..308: 0.17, 171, 121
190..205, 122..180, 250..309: 0.95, 162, 122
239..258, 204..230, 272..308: 0.82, 120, 121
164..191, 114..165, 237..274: 1.77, 169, 117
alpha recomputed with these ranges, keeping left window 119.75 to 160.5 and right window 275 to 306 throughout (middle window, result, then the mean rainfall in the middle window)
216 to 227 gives 0.20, 120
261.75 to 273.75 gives 0.05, 125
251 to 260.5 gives 0.05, 128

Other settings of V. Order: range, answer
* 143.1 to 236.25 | 136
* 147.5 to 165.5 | 162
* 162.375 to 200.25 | 142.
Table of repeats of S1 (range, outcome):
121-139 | 172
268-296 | 128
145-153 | 166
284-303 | 126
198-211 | 134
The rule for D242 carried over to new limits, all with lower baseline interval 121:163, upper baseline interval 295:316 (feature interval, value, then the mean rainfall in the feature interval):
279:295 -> -0.166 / 132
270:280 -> -0.050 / 123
